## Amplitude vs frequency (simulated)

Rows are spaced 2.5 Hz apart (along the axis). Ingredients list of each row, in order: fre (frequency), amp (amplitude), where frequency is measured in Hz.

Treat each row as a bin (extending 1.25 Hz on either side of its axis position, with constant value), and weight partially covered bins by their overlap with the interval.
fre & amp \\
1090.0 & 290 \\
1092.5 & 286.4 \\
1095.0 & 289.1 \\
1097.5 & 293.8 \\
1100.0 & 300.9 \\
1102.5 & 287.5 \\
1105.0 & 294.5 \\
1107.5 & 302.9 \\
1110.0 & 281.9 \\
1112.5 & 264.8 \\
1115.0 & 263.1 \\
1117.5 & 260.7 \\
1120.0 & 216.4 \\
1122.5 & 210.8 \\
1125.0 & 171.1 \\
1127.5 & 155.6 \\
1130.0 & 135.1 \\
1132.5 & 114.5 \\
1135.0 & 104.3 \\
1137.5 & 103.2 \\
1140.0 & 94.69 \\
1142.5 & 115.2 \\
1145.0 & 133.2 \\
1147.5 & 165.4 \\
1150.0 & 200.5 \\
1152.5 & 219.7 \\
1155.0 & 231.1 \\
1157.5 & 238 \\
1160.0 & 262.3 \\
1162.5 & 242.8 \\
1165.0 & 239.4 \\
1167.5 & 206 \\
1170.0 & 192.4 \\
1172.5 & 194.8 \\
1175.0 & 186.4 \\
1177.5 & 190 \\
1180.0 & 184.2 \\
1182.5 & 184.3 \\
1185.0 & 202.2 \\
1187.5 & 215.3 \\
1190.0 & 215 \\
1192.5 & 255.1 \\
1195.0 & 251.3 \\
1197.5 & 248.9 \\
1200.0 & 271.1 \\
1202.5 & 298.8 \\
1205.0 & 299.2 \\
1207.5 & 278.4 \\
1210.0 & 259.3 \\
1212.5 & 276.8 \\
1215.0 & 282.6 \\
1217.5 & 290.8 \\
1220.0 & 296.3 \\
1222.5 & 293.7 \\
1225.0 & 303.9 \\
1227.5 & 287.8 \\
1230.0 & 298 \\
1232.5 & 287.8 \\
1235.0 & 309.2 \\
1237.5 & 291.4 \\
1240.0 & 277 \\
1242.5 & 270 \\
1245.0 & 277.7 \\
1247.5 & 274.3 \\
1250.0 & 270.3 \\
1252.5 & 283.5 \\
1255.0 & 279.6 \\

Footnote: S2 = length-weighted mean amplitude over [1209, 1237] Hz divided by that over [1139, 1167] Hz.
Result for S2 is 1.48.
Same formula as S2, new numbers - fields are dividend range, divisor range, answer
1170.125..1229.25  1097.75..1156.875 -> 1.23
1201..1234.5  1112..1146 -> 1.75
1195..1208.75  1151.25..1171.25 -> 1.21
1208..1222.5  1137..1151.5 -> 2.04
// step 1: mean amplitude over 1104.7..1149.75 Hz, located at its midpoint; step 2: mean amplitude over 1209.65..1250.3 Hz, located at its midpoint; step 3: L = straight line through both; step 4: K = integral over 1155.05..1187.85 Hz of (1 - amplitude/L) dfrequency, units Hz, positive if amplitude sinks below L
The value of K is 2.4 Hz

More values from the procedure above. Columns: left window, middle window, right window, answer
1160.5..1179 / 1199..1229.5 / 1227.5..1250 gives -3.44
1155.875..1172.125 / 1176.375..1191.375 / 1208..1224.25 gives 3.04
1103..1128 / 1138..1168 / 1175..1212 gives 6.08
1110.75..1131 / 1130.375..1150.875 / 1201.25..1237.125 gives 9.05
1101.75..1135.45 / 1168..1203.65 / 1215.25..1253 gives 5.48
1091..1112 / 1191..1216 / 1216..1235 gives 1.93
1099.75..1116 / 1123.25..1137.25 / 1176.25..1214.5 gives 7.03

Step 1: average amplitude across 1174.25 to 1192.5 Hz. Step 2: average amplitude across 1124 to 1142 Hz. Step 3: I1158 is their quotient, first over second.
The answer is 1.62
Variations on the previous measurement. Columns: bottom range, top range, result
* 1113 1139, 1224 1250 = 1.64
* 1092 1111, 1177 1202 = 0.77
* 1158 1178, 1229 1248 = 1.32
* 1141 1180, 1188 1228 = 1.37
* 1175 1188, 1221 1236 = 1.53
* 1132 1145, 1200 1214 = 2.59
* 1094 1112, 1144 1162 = 0.72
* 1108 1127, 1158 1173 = 0.95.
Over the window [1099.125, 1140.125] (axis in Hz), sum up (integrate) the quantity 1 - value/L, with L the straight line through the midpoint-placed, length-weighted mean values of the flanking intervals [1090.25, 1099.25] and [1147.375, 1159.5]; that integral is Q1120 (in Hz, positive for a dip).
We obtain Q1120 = 8.1 Hz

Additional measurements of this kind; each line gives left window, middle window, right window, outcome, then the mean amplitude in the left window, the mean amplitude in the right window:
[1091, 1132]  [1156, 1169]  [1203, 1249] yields 1.4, 249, 286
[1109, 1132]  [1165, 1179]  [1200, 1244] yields 3.0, 214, 288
